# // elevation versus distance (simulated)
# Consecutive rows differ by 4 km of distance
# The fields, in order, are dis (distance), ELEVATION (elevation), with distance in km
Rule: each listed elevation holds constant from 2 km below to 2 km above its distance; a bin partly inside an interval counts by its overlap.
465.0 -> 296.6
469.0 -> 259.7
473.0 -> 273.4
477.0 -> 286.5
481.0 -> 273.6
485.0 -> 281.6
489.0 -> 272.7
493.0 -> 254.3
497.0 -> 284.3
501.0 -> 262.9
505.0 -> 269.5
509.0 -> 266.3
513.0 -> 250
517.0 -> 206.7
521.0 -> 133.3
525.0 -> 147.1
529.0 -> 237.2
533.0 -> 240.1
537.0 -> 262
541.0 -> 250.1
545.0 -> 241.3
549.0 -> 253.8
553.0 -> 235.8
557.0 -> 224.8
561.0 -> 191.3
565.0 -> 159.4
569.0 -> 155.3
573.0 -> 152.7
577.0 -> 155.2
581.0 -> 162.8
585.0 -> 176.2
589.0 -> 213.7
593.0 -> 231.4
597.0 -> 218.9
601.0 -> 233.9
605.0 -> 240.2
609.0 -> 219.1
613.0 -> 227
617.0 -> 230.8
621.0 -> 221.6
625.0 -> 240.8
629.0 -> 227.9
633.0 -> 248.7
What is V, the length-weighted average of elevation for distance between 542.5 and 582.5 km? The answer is 194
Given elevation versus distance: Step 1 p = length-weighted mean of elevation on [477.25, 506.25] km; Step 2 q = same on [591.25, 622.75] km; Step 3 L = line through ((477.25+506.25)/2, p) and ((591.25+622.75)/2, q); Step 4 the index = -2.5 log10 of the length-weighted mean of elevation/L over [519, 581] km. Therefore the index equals 0.24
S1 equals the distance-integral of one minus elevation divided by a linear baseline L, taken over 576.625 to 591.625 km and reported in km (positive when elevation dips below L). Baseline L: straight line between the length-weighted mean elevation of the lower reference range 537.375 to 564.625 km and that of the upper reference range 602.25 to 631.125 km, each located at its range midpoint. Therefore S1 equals 3.2 km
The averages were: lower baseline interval 230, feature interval 182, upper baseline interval 230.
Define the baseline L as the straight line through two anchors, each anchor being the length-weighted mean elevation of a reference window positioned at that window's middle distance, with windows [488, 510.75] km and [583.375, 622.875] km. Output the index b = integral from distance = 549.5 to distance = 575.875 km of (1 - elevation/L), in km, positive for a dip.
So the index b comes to 5.60 km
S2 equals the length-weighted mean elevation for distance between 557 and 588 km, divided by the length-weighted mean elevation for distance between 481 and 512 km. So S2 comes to 0.6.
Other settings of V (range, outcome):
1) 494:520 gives 252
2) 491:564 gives 233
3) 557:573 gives 174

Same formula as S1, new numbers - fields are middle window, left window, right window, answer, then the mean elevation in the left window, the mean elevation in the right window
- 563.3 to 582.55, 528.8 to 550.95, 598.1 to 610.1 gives 6.6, 248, 231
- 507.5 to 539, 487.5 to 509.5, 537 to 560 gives 4.6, 268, 241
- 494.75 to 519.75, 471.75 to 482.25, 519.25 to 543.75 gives -1.0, 278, 213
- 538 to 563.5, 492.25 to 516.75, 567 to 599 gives -2.0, 261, 183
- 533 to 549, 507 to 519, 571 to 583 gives -3.6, 241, 157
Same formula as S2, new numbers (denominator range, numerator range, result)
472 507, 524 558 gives 0.86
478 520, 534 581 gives 0.79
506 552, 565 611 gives 0.86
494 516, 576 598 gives 0.74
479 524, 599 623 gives 0.92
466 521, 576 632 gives 0.83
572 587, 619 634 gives 1.44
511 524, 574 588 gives 0.87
